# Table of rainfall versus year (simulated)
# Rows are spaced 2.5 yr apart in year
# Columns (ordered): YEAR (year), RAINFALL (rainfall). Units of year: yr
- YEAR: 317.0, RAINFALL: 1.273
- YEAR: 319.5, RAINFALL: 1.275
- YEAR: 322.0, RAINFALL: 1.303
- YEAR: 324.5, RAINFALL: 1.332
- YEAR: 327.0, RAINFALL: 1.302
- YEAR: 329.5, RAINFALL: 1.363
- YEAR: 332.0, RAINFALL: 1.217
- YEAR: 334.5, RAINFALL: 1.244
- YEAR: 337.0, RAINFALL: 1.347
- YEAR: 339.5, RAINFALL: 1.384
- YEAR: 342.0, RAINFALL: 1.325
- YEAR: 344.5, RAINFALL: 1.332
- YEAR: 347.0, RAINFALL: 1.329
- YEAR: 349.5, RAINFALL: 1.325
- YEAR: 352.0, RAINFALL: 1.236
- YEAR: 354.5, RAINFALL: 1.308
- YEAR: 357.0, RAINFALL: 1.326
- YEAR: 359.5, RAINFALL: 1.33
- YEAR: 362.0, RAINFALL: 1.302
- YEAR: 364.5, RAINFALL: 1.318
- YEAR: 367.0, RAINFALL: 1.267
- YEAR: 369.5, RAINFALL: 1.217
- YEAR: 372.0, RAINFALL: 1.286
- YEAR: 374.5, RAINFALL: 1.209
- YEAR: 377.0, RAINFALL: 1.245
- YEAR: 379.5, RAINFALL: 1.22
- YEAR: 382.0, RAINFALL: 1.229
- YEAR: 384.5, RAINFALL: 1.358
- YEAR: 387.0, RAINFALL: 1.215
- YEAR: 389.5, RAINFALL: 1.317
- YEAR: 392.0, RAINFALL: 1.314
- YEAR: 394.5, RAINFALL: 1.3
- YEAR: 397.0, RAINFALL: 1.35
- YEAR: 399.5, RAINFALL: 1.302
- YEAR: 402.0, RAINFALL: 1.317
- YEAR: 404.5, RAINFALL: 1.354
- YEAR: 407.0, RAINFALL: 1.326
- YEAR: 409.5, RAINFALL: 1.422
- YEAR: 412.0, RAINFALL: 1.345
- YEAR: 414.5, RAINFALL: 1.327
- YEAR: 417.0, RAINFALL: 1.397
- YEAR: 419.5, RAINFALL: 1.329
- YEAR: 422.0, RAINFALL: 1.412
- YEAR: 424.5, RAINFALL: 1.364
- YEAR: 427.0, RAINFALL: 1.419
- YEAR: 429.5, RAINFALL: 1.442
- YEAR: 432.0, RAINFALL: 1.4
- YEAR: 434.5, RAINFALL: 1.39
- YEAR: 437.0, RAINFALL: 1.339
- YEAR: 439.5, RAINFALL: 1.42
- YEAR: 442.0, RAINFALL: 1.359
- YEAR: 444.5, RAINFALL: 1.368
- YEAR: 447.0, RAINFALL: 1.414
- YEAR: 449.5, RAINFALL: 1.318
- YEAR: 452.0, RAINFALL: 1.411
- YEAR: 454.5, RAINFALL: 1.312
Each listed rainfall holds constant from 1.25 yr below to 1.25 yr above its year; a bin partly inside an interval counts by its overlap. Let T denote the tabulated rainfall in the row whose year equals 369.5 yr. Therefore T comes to 1.217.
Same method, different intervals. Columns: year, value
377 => 1.245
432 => 1.4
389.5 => 1.317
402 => 1.317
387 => 1.215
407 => 1.326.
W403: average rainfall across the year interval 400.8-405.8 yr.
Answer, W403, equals 1.34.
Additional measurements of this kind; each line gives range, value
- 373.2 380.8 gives 1.23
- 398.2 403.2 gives 1.31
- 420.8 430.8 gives 1.41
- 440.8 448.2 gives 1.38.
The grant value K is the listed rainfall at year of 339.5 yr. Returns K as 1.384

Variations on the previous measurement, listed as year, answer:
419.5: 1.329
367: 1.267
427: 1.419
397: 1.35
